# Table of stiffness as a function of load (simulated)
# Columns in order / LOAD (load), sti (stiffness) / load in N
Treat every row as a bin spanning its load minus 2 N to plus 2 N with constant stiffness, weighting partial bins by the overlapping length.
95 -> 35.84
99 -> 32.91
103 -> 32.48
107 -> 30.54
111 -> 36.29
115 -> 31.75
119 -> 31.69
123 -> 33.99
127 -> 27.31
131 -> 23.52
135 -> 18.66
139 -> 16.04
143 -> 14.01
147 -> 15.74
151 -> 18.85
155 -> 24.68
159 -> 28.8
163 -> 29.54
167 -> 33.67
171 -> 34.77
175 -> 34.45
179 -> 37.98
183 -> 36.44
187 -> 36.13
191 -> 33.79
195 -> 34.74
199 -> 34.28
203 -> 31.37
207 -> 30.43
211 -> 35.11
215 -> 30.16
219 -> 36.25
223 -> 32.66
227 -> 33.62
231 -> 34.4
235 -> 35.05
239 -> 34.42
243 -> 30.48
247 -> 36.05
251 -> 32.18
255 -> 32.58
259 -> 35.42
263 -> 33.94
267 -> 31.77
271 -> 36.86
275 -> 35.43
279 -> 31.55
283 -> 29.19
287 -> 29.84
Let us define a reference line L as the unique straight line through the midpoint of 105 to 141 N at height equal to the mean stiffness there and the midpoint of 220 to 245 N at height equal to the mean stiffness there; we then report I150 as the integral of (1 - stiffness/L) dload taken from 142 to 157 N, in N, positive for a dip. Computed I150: 5.4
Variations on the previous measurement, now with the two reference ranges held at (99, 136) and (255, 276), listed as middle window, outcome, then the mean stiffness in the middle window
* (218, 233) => -0.4 N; 34.1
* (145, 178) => 3.7 N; 27.9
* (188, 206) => -0.6 N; 33.5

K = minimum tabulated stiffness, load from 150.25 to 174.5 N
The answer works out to 18.85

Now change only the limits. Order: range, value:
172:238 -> 30.16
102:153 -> 14.01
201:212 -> 30.43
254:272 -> 31.77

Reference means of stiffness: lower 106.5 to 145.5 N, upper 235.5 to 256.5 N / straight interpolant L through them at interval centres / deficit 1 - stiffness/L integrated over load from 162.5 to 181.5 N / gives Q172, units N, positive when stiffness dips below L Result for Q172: -3.7 N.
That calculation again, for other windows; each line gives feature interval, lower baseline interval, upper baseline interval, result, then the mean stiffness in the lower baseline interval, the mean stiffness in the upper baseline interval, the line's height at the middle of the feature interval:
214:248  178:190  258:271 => 1.3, 36.5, 34.1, 35.1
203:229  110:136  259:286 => -1.0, 29.1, 33.2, 31.7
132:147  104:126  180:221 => 7.4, 32.6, 34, 33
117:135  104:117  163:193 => 2.9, 32.8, 34.9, 33.3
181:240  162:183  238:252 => -0.1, 34.5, 33.3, 33.9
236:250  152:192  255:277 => 0.2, 32.7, 34.5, 34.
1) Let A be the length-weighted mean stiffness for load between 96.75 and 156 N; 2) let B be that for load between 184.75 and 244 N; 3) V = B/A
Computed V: 1.29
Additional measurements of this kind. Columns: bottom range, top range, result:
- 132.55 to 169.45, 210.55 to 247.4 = 1.50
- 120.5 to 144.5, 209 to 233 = 1.49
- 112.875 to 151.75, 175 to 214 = 1.47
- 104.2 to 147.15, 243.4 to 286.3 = 1.28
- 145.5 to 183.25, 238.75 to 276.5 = 1.15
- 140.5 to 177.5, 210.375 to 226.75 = 1.28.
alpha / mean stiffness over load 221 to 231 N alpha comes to 33.4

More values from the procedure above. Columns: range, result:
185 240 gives 33.7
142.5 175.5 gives 26.2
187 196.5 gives 34.6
